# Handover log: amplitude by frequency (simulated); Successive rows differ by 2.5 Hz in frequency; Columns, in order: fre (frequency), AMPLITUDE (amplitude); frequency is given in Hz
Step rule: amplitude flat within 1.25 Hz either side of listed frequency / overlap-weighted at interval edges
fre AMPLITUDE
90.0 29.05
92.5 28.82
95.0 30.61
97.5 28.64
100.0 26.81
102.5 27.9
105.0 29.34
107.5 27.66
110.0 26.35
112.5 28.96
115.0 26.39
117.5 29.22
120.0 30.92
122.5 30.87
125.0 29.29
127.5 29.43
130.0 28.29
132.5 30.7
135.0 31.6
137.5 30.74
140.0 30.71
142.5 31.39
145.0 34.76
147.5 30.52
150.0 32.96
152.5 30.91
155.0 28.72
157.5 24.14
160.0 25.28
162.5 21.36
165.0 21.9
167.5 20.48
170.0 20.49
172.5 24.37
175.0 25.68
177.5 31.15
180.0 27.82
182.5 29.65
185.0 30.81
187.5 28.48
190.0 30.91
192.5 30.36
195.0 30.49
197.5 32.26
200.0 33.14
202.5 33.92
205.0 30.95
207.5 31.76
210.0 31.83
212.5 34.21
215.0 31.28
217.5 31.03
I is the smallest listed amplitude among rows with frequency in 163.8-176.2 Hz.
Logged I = 20.48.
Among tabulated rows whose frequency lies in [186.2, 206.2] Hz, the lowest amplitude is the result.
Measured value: 28.48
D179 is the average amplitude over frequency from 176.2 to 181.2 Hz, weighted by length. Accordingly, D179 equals 29.5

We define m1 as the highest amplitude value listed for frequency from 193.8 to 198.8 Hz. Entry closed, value 32.26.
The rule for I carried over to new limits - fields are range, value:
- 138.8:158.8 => 24.14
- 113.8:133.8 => 26.39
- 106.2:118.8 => 26.35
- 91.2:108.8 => 26.81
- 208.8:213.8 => 31.83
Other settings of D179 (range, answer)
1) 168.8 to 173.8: 22.5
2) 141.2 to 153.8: 32.1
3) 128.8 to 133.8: 29.5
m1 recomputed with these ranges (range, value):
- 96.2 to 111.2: 29.34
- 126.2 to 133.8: 30.7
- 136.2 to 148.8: 34.76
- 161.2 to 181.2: 31.15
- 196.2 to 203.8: 33.92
